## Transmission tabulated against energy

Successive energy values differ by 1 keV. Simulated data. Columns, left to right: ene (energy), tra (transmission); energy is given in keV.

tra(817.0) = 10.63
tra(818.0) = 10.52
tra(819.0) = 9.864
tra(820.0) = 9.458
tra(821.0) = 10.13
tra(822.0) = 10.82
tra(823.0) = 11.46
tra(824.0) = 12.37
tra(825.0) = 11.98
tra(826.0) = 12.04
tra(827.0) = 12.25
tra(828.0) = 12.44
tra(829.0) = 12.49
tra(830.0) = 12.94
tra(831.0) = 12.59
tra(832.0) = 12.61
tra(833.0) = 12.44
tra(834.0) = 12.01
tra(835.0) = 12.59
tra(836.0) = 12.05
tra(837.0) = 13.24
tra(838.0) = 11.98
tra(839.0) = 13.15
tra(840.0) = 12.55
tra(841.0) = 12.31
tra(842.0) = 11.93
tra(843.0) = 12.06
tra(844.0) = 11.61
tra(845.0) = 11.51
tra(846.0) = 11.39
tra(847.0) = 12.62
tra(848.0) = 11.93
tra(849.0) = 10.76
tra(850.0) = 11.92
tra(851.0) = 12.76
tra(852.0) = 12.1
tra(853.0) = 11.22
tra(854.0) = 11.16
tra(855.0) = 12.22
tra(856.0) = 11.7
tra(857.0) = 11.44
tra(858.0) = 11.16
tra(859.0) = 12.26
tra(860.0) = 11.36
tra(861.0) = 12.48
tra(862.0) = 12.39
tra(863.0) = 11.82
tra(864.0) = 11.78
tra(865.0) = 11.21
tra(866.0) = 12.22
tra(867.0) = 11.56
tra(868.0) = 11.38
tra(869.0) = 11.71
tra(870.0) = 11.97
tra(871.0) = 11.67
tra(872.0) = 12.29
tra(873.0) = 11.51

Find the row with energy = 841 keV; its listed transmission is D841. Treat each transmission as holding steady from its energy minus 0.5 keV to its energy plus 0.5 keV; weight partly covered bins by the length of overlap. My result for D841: 12.31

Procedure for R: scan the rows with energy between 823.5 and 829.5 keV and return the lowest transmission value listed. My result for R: 11.98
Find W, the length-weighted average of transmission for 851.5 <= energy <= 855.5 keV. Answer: 11.7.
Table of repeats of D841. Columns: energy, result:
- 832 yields 12.61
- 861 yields 12.48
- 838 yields 11.98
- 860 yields 11.36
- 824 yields 12.37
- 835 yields 12.59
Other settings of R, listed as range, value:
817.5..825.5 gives 9.458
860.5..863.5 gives 11.82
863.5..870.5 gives 11.21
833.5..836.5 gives 12.01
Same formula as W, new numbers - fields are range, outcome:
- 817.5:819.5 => 10.2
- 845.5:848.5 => 12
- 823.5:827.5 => 12.2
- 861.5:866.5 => 11.9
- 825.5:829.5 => 12.3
